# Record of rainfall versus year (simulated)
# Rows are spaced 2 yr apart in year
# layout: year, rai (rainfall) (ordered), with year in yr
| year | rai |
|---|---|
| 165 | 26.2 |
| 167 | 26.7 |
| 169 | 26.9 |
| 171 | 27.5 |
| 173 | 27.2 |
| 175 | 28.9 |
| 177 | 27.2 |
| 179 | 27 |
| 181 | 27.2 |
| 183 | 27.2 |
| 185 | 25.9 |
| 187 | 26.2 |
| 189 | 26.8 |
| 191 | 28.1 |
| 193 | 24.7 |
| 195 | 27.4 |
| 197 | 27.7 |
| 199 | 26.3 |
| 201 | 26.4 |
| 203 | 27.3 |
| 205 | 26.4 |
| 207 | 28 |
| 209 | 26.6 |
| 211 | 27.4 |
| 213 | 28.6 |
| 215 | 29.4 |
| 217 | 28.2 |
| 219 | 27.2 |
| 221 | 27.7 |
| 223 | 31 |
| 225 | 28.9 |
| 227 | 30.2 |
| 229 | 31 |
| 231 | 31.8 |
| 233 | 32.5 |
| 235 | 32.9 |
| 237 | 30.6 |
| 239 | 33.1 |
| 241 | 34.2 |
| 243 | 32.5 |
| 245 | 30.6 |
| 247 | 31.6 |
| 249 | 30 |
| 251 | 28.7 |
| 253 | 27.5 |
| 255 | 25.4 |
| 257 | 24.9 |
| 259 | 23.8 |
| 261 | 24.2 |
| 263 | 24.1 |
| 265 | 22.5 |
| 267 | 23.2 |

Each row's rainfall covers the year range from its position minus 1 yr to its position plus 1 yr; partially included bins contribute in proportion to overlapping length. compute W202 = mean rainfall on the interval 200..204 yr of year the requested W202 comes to 26.9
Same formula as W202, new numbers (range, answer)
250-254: 28.1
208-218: 28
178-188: 26.7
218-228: 29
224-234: 30.9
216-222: 27.7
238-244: 33.3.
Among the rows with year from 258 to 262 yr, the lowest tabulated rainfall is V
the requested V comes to 23.8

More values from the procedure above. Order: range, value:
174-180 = 27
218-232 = 27.2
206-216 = 26.6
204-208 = 26.4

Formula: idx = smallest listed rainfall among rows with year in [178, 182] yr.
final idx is 27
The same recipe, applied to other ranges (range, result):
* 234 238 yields 30.6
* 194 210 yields 26.3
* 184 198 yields 24.7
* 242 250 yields 30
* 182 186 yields 25.9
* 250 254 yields 27.5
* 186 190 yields 26.2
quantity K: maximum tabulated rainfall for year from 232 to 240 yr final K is 33.1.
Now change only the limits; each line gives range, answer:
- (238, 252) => 34.2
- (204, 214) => 28.6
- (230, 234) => 32.5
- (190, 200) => 28.1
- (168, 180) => 28.9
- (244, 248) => 31.6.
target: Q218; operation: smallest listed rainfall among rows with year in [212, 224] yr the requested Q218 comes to 27.2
